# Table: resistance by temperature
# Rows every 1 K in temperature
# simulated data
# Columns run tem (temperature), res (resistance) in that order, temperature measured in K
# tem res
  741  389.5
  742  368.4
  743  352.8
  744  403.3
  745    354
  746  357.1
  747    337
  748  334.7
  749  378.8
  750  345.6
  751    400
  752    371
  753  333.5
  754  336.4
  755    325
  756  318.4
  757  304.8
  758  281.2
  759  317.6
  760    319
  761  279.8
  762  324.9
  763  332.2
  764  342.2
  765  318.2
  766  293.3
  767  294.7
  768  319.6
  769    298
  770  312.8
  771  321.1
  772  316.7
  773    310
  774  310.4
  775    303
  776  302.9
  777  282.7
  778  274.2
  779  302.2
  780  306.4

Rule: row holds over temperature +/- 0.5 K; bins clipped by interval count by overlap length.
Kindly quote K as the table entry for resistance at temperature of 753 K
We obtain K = 333.5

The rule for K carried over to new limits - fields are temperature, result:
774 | 310.4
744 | 403.3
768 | 319.6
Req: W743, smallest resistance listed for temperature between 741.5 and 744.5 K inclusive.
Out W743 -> 352.8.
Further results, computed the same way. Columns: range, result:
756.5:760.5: 281.2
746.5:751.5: 334.7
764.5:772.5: 293.3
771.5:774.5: 310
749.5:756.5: 318.4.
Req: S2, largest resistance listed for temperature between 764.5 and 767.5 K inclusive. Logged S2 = 318.2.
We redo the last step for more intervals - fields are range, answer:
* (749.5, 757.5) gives 400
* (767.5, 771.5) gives 321.1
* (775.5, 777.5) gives 302.9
